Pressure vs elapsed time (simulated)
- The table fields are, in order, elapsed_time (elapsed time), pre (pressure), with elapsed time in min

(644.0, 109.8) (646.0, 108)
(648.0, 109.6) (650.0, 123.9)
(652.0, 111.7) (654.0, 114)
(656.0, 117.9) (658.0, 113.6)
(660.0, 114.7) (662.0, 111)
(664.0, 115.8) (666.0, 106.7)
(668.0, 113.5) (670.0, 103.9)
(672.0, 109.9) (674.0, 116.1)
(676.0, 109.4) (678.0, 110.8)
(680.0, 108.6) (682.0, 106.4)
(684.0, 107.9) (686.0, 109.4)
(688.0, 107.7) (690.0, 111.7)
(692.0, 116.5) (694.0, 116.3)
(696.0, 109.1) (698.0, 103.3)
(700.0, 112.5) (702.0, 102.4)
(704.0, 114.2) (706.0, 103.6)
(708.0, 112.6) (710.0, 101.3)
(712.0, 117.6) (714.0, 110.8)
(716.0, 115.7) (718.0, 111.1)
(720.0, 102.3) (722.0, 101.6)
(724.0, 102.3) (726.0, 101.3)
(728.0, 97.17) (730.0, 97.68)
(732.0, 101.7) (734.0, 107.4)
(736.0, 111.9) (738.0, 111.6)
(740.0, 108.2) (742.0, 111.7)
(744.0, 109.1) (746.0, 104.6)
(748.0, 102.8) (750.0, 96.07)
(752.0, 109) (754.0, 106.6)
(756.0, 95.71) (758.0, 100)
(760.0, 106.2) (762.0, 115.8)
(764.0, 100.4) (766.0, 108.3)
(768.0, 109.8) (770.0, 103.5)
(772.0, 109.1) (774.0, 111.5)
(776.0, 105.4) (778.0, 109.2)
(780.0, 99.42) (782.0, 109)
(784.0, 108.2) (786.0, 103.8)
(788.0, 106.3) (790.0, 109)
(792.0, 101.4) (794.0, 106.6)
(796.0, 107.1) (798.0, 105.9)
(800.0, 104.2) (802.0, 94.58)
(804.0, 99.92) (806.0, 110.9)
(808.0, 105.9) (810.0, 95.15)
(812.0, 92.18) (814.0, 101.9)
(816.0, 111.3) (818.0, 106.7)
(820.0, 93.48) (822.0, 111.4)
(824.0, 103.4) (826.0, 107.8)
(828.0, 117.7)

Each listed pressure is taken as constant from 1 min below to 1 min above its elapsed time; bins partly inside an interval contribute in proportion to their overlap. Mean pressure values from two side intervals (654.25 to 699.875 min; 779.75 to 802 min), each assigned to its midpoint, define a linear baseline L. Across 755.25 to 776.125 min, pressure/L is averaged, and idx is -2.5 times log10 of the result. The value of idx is 0.00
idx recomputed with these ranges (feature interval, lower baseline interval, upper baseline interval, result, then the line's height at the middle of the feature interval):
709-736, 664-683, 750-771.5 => 0.02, 107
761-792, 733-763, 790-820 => -0.02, 105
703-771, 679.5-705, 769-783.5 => 0.02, 108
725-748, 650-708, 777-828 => 0.02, 108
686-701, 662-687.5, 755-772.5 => -0.02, 109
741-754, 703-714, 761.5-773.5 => 0.03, 108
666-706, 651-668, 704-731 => 0.00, 110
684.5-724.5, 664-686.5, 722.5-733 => -0.05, 104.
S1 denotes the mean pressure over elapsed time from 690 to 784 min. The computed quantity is 107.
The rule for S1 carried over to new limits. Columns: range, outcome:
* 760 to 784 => 107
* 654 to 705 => 111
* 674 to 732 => 108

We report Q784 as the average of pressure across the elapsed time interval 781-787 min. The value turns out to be 107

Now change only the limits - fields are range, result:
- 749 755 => 104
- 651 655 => 113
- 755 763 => 104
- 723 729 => 100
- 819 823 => 102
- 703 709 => 110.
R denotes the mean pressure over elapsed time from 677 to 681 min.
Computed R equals 110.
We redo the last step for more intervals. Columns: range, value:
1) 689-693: 114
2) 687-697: 112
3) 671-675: 113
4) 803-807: 105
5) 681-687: 108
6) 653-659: 115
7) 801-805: 97.2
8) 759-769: 108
